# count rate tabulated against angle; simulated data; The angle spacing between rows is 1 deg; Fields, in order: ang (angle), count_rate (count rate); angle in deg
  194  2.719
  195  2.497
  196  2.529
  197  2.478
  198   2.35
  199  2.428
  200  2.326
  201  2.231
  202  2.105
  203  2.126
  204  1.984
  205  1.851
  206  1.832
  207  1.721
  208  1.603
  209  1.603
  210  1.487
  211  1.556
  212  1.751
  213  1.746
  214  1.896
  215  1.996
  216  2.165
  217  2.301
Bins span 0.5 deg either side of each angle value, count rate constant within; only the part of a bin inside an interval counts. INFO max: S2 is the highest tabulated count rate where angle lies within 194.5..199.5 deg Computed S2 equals 2.529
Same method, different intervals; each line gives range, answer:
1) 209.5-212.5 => 1.751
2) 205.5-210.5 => 1.832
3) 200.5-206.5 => 2.231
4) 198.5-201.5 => 2.428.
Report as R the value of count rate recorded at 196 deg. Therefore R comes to 2.529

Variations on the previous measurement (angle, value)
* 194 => 2.719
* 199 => 2.428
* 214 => 1.896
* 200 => 2.326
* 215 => 1.996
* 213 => 1.746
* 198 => 2.35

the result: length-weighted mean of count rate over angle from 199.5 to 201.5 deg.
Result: 2.28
